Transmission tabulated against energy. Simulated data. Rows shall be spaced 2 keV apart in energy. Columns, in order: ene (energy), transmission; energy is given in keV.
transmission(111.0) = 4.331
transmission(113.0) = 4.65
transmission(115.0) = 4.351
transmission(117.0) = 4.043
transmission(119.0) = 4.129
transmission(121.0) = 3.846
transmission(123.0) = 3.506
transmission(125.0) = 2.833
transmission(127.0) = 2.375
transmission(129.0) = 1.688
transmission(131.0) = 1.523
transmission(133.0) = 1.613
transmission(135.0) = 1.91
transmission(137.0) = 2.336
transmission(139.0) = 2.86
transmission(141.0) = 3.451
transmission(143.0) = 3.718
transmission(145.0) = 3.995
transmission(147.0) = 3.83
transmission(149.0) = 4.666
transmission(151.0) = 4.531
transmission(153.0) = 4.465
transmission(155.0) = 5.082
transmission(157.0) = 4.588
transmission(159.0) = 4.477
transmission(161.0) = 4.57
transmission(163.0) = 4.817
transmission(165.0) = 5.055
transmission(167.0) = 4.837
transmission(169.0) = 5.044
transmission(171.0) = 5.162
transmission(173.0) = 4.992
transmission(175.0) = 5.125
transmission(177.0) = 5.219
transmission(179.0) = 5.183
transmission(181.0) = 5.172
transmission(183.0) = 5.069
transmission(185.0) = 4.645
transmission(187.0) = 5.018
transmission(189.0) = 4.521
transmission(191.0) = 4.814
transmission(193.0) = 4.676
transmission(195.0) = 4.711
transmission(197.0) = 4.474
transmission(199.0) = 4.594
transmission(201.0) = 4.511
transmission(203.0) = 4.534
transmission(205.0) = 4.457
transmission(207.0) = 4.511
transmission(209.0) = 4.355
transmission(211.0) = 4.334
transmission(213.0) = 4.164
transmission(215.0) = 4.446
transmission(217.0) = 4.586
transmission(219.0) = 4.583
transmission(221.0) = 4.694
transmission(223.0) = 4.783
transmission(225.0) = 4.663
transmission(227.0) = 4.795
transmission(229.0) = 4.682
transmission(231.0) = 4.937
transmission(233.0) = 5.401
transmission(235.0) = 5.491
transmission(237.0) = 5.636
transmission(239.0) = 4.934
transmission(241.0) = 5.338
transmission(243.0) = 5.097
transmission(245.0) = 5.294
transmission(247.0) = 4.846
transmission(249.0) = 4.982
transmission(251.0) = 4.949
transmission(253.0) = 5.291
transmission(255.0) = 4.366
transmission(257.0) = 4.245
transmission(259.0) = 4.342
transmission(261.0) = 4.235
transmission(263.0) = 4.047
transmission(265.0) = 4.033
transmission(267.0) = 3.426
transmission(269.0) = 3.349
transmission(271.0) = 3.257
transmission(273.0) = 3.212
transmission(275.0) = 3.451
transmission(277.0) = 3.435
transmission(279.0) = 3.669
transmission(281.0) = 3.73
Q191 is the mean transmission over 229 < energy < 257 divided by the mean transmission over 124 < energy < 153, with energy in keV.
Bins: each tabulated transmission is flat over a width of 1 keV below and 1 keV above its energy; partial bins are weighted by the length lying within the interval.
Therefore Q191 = 1.69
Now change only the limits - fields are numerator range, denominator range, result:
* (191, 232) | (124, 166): 1.29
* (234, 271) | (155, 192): 0.94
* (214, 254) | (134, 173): 1.18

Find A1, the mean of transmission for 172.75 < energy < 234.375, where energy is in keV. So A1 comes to 4.73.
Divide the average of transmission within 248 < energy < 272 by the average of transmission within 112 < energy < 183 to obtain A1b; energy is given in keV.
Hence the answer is 1.1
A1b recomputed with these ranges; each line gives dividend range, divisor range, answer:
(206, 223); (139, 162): 1.06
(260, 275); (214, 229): 0.78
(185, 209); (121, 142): 1.86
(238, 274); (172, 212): 0.93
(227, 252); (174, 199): 1.05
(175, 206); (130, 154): 1.48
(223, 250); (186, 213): 1.11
